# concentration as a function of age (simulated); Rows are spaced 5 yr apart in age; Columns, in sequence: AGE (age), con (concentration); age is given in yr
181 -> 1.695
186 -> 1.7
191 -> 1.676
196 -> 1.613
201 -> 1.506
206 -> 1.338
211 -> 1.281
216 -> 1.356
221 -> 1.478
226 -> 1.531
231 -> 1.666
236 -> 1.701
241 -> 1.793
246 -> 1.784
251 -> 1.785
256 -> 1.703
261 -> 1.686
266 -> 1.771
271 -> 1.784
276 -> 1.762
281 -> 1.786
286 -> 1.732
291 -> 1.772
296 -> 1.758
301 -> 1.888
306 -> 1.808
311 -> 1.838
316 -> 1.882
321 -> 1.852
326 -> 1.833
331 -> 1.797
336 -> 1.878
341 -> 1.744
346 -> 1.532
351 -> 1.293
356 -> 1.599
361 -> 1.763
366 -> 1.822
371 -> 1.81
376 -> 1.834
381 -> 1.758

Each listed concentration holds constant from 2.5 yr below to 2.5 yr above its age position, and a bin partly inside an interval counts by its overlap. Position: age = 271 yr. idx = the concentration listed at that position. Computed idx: 1.784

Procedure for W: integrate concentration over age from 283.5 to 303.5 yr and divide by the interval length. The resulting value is 1.79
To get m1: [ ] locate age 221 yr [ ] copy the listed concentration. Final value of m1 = 1.478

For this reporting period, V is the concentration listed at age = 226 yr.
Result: 1.531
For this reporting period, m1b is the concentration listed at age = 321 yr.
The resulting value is 1.852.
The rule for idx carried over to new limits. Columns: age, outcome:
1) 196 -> 1.613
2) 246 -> 1.784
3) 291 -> 1.772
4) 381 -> 1.758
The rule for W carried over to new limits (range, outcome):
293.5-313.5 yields 1.82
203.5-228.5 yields 1.4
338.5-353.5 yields 1.52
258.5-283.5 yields 1.76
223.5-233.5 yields 1.6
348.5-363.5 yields 1.55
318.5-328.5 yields 1.84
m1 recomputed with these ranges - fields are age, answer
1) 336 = 1.878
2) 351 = 1.293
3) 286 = 1.732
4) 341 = 1.744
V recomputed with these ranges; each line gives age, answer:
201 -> 1.506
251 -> 1.785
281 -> 1.786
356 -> 1.599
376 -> 1.834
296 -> 1.758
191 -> 1.676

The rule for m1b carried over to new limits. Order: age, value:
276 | 1.762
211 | 1.281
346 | 1.532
